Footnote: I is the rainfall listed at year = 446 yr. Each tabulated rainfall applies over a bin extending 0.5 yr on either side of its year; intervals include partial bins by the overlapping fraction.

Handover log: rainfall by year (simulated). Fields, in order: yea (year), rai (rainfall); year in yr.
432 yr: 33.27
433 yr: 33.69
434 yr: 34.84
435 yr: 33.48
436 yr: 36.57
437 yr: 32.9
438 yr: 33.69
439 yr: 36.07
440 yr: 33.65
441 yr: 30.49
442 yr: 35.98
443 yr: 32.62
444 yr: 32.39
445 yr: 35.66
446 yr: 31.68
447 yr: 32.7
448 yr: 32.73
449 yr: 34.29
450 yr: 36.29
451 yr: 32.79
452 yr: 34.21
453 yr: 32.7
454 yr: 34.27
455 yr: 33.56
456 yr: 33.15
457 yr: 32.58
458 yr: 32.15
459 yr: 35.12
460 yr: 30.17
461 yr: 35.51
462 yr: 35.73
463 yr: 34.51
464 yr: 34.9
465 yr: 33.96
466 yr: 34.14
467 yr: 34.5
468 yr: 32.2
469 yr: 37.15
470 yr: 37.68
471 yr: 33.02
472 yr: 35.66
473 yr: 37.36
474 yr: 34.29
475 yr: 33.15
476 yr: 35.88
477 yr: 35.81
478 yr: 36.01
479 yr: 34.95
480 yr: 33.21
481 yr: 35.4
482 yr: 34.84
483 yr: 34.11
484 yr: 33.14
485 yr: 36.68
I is 31.68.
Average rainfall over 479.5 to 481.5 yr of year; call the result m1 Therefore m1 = 34.3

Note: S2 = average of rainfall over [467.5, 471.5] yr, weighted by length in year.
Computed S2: 35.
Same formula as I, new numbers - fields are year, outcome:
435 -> 33.48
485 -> 36.68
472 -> 35.66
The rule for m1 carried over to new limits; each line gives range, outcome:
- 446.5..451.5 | 33.8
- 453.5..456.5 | 33.7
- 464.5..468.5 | 33.7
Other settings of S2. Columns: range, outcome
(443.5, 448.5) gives 33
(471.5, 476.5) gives 35.3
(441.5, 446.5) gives 33.7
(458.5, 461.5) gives 33.6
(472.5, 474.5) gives 35.8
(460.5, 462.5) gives 35.6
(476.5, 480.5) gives 35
